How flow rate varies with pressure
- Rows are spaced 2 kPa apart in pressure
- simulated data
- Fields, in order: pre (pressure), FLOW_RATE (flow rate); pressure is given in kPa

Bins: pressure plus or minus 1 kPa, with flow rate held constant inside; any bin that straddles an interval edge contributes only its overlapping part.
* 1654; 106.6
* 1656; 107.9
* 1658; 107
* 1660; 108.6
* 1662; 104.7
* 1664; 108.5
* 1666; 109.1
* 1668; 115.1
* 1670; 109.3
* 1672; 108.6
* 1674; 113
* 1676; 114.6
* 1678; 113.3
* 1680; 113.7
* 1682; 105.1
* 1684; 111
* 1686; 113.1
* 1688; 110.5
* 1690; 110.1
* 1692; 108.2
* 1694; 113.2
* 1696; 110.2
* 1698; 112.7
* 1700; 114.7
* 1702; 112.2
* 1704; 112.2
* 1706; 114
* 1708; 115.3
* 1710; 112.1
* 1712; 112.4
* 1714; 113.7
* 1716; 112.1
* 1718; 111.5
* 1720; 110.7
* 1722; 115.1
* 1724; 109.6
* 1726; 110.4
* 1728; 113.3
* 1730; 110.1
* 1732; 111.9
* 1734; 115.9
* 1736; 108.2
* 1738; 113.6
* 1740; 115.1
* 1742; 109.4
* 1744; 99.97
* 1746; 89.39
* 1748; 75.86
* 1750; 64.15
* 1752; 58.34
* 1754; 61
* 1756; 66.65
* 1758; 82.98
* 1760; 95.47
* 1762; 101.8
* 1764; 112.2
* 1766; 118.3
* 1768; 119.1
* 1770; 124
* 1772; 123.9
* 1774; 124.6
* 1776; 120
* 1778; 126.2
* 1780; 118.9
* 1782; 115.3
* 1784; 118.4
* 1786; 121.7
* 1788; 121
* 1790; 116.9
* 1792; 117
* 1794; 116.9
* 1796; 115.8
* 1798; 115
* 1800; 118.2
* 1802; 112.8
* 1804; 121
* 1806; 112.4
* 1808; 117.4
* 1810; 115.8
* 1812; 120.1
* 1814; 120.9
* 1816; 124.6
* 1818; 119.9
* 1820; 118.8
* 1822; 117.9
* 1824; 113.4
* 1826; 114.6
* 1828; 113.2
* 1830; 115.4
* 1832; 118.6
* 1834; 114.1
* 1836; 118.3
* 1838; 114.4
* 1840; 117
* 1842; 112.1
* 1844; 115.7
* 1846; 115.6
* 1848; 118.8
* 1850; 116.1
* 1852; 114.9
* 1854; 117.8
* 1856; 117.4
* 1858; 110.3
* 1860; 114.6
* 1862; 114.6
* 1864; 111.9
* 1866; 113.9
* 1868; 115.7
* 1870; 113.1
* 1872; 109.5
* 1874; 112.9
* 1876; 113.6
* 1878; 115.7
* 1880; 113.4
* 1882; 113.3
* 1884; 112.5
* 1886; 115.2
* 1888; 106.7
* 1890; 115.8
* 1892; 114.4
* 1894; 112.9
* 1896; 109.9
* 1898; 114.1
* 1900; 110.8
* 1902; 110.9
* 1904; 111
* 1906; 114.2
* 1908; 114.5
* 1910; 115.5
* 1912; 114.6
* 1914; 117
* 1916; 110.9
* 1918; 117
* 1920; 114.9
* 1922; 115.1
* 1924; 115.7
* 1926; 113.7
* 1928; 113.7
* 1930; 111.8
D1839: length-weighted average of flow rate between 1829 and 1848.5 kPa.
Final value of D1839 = 116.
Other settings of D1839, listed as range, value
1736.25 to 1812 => 108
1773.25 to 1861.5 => 117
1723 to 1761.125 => 95.4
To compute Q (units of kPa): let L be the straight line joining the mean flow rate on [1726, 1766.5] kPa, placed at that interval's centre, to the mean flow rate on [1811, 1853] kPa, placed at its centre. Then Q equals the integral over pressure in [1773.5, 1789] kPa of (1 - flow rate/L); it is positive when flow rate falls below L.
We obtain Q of -2.4 kPa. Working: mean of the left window 96.3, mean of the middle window 121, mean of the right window 117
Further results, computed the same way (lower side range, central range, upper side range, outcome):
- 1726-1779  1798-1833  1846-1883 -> -2.61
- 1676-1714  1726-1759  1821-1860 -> 5.58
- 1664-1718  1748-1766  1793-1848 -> 5.06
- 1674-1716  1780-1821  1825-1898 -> -1.64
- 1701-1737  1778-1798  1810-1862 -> -0.61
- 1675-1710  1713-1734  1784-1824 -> 0.30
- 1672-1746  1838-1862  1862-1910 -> -0.59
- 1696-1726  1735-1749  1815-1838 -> 1.49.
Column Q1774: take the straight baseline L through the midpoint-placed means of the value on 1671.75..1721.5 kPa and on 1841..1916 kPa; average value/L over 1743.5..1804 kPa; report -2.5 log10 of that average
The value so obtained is 0.07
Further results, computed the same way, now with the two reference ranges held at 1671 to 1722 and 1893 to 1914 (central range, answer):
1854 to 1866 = -0.01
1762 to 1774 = -0.06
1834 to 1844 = -0.03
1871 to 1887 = 0.00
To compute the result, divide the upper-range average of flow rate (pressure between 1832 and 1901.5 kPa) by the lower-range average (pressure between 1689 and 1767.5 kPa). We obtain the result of 1.1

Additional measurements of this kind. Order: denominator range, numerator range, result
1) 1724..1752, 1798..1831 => 1.15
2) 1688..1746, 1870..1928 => 1.02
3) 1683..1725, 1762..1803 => 1.06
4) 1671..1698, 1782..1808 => 1.05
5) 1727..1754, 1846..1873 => 1.18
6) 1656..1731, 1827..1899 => 1.03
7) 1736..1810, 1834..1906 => 1.06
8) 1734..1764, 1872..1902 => 1.25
